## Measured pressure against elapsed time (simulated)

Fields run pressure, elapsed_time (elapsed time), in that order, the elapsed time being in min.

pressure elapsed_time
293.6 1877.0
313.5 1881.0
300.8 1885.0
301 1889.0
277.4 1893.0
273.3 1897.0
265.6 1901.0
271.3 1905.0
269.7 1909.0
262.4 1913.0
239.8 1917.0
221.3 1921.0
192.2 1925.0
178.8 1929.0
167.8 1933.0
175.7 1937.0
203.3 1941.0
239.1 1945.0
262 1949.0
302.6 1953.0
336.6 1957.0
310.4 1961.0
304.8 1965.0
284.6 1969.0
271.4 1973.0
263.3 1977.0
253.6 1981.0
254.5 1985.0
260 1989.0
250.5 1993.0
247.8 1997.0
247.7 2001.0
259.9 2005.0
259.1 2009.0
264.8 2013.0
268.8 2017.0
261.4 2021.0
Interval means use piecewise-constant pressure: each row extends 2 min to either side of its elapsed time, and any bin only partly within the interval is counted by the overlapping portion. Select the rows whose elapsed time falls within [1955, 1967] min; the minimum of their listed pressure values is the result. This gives 304.8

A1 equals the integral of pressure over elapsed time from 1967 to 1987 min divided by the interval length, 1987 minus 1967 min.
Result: 265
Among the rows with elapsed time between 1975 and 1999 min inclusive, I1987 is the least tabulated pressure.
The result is 247.8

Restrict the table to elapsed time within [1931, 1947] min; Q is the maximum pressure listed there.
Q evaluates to 239.1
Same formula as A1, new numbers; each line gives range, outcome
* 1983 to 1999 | 253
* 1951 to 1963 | 317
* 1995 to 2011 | 254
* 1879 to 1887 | 307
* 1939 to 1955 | 252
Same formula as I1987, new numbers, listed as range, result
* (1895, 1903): 265.6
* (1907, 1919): 239.8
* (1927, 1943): 167.8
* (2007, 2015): 259.1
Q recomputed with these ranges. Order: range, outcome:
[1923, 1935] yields 192.2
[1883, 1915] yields 301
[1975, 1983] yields 263.3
